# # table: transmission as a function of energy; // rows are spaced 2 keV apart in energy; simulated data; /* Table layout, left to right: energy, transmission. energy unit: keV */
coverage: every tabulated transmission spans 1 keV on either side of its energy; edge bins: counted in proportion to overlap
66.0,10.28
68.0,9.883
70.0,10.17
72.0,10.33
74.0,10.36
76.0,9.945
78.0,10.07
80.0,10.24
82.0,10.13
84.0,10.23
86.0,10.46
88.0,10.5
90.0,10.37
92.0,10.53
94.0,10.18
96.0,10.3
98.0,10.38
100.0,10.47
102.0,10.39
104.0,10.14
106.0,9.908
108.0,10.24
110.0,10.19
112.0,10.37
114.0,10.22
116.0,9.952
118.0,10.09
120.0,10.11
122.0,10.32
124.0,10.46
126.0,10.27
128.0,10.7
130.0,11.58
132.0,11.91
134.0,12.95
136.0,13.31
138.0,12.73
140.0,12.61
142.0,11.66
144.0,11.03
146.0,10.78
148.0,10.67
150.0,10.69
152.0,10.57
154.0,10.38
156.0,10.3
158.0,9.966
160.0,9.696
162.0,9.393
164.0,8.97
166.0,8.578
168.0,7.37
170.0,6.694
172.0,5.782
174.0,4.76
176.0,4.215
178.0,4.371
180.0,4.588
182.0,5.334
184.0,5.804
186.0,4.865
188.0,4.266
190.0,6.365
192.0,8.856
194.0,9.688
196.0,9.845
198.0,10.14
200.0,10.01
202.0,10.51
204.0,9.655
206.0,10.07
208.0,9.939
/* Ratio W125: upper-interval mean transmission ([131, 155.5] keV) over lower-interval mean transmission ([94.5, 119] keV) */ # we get 1.13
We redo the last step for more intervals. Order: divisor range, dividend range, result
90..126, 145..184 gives 0.78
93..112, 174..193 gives 0.52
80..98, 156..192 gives 0.65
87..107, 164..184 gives 0.57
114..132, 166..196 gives 0.58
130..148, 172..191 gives 0.42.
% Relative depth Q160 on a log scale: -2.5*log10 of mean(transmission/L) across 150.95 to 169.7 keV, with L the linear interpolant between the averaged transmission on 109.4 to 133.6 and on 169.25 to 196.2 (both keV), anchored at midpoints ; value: -0.21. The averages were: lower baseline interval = 10.6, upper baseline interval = 5.99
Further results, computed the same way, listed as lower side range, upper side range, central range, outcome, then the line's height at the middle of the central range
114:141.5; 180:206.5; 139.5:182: 0.14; 9.59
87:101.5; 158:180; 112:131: -0.14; 9.16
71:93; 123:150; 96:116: 0.06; 10.8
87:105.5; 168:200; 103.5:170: -0.22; 8.58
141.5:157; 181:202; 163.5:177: 0.38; 9.2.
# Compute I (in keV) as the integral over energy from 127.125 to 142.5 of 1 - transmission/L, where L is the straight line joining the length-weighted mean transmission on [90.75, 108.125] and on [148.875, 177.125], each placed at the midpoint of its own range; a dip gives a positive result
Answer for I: -5.0 keV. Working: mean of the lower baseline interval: 10.3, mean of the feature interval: 12.2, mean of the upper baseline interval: 8.38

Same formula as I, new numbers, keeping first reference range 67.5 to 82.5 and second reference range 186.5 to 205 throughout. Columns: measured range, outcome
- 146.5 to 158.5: -1.6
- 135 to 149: -3.7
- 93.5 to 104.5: -0.5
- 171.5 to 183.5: 5.5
